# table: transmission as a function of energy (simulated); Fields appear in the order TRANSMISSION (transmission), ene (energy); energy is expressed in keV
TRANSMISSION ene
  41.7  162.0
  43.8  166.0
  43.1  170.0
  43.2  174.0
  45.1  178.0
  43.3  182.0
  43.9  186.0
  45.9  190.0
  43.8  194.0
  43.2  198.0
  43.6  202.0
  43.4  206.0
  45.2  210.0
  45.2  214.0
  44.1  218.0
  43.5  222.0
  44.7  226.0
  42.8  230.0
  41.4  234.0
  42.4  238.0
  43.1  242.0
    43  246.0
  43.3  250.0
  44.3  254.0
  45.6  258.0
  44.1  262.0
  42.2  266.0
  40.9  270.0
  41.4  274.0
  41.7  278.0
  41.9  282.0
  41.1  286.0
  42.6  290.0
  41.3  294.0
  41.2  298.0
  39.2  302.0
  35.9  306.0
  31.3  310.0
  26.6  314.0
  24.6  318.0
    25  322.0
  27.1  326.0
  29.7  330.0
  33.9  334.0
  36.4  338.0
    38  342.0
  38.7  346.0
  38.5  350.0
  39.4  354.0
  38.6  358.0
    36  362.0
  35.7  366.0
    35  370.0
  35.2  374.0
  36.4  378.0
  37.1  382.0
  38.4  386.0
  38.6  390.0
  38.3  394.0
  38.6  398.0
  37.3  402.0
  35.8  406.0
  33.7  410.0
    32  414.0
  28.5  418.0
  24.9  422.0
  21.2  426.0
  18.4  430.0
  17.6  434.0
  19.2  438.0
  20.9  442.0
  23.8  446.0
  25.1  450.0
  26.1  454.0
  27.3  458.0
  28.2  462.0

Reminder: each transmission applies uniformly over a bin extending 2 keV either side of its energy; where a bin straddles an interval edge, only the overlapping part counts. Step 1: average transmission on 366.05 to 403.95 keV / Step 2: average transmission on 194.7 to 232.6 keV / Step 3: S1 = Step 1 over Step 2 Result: 0.85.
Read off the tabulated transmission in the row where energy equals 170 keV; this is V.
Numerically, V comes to 43.1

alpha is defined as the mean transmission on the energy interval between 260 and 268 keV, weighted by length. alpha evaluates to 43.2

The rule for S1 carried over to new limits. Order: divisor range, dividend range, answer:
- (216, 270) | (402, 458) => 0.59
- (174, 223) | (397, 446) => 0.61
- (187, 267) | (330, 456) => 0.73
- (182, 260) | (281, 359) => 0.81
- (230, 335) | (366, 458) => 0.79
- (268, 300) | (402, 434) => 0.67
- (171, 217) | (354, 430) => 0.78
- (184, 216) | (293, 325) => 0.74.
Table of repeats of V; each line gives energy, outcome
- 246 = 43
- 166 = 43.8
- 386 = 38.4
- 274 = 41.4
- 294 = 41.3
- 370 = 35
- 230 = 42.8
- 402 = 37.3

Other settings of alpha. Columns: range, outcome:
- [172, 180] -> 44.2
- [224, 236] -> 43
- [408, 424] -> 29.8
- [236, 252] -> 42.9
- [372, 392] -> 37.1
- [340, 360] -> 38.6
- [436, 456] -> 23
